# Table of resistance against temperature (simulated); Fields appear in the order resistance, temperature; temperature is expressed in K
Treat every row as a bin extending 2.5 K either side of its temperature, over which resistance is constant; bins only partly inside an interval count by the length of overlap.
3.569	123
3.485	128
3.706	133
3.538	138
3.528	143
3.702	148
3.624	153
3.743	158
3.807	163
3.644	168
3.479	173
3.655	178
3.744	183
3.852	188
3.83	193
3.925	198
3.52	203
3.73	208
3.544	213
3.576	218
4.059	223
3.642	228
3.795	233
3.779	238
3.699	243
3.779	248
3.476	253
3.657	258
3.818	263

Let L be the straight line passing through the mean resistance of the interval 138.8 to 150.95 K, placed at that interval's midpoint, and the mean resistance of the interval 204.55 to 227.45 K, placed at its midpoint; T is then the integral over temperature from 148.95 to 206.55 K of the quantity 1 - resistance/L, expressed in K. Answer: -0.9 K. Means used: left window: 3.6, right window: 3.71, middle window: 3.71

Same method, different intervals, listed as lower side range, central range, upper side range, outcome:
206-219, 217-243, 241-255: -1.0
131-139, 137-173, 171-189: 0.0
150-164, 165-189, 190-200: 0.8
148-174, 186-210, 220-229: 0.1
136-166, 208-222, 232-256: 0.2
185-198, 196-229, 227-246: 0.7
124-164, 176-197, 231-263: -0.7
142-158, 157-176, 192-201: 0.3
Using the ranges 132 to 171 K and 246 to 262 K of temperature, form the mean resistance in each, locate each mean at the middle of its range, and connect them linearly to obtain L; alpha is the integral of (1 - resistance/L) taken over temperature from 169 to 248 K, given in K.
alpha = -1.5 K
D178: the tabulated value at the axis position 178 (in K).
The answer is 3.655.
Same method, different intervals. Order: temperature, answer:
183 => 3.744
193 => 3.83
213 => 3.544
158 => 3.743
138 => 3.538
